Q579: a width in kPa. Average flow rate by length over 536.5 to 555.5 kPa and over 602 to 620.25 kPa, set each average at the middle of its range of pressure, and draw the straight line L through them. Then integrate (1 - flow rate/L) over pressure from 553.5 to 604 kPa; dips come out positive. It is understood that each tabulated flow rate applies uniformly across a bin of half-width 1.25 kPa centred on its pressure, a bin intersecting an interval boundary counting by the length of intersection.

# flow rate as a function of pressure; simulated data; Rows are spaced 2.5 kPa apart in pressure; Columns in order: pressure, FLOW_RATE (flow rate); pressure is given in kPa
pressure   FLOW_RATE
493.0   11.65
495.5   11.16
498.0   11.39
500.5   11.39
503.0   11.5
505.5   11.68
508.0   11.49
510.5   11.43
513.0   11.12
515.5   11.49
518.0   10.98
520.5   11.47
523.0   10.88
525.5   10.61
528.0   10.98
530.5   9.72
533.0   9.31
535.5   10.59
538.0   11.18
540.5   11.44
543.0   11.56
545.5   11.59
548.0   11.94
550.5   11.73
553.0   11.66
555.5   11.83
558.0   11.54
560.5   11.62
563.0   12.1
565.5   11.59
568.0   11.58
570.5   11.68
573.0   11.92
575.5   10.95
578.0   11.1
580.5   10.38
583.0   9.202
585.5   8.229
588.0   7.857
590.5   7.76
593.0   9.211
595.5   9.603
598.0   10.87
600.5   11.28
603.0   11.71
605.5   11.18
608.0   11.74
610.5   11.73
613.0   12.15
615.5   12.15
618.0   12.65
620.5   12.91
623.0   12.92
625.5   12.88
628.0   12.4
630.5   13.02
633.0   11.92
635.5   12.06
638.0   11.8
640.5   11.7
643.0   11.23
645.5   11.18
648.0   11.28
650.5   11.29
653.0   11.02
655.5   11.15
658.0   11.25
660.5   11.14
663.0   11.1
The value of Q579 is 4.97 kPa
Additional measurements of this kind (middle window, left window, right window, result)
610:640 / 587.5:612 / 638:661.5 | -4.3 kPa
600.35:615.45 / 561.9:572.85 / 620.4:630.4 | 0.9 kPa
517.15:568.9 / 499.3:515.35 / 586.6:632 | 0.8 kPa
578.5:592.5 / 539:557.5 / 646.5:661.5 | 3.2 kPa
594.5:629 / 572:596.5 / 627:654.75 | -4.1 kPa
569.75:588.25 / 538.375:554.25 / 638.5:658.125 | 2.0 kPa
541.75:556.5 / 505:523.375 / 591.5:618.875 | -0.6 kPa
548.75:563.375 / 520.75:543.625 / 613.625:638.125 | -0.7 kPa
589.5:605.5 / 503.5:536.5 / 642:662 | 1.3 kPa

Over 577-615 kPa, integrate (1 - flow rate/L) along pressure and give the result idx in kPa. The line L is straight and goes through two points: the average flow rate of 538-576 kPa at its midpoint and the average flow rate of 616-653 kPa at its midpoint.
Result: 5.0 kPa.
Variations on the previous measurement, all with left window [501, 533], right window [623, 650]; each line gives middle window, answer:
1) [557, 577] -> -0.3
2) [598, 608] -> 0.3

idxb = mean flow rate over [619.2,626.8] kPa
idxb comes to 12.9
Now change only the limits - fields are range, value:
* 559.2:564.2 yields 11.9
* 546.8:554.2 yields 11.8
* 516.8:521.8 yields 11.2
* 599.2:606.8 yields 11.4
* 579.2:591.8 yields 8.7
